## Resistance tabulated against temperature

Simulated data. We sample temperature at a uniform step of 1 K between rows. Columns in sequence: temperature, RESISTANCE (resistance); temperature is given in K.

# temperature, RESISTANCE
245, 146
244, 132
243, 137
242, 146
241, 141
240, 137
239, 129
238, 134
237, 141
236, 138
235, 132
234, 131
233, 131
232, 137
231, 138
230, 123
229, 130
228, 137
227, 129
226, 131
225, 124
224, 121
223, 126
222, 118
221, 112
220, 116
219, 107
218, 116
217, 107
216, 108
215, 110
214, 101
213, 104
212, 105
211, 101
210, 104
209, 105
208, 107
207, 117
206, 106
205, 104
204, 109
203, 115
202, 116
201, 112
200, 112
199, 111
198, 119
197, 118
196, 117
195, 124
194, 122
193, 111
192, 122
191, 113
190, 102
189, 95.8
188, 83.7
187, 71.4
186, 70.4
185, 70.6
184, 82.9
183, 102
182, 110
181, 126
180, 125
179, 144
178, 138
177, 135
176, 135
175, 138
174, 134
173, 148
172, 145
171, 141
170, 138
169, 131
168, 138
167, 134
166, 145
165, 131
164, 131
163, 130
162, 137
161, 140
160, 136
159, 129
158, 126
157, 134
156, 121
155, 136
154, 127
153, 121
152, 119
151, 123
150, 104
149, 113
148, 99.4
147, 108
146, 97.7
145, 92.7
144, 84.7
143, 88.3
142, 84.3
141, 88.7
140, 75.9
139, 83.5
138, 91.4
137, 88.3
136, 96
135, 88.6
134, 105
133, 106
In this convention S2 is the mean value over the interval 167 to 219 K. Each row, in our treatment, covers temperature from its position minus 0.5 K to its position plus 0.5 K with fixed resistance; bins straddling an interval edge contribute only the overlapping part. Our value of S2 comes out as 114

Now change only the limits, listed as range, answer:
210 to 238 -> 121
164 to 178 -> 138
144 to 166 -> 121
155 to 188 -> 125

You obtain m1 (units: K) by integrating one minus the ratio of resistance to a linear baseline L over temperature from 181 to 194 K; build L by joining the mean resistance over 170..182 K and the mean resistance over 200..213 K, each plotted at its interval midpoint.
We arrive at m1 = 3.0 K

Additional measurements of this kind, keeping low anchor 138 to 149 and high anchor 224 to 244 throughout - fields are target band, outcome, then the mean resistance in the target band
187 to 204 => 0.7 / 111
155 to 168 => -4.3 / 133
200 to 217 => 1.9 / 108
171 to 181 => -2.9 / 138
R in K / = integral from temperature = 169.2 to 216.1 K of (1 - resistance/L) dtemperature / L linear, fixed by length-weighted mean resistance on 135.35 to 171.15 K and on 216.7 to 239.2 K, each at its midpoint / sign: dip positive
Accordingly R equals 2.92 K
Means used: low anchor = 115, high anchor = 127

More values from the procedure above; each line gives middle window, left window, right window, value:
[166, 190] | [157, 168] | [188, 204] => 1.1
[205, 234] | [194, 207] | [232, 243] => 2.0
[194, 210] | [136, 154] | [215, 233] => 0.4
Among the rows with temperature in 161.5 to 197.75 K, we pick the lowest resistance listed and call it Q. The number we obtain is 70.4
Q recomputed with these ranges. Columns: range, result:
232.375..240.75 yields 129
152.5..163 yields 121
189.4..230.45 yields 101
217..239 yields 107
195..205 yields 104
